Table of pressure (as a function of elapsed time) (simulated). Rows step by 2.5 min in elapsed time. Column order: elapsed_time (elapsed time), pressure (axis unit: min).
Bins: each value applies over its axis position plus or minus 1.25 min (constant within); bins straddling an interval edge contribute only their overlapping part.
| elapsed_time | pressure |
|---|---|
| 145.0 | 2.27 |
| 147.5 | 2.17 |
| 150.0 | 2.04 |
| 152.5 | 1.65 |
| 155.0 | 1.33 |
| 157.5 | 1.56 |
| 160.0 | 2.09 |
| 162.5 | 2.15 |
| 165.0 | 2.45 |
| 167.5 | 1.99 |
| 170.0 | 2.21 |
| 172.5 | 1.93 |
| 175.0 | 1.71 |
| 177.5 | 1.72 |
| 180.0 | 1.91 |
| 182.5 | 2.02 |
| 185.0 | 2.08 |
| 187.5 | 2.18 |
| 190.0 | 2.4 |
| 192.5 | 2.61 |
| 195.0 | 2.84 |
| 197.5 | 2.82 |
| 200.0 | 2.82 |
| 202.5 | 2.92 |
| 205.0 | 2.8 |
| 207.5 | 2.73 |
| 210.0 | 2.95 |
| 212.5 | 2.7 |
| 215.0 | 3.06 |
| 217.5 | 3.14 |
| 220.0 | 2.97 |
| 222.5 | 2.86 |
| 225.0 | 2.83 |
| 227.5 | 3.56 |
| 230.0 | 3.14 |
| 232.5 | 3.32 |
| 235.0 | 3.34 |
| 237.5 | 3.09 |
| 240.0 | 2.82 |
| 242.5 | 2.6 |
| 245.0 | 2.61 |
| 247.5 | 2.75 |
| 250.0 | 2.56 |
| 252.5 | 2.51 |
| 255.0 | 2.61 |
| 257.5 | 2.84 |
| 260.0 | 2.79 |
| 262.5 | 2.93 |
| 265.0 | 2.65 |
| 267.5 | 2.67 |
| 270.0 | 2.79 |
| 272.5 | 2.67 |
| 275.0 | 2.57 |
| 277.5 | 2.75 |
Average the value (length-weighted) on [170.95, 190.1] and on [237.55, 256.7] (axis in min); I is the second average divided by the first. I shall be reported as 1.4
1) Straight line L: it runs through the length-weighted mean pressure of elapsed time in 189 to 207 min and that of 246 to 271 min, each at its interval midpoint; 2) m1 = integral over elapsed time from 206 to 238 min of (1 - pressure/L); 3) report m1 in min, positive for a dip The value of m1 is -3.7 min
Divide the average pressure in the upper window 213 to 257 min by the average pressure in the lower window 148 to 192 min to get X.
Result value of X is 1.48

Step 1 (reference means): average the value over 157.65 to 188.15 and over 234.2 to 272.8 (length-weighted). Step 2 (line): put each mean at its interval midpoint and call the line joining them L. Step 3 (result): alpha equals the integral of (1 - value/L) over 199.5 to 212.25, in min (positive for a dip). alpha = -2.8 min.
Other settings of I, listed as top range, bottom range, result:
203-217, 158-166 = 1.33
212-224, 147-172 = 1.51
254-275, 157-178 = 1.37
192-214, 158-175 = 1.35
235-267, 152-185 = 1.44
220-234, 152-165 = 1.71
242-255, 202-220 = 0.90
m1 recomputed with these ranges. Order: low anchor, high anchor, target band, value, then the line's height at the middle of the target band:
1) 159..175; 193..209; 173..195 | 3.2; 2.46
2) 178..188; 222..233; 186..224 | -3.2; 2.57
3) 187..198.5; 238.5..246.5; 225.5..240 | -3.0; 2.67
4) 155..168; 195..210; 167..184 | 2.5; 2.27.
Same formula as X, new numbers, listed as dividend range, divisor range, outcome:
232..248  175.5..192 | 1.42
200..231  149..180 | 1.56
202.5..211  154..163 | 1.61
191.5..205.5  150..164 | 1.56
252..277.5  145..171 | 1.37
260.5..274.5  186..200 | 1.06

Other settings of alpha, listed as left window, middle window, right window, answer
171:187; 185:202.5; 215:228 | -2.2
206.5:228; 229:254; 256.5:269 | 0.0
